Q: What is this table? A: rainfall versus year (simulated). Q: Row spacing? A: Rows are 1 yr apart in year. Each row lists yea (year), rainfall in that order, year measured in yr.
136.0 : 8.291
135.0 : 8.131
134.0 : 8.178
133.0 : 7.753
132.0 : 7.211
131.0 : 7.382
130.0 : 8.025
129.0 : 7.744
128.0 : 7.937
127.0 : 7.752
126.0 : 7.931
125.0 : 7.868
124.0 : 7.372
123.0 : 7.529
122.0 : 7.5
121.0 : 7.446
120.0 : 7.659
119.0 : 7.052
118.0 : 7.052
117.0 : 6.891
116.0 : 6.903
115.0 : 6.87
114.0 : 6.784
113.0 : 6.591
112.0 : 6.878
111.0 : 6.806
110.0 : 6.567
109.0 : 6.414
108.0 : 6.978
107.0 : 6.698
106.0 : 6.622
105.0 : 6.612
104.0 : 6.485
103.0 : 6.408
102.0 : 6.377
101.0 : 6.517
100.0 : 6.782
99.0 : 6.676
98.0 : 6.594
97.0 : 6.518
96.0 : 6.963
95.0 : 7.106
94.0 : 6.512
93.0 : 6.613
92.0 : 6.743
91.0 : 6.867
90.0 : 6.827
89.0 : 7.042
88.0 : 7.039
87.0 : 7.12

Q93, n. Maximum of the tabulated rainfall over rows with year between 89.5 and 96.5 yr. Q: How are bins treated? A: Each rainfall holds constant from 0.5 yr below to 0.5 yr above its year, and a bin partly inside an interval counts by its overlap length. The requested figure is 7.106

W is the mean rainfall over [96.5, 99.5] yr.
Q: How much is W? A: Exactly 6.6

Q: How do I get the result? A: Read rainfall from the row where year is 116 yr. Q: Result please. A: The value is 6.903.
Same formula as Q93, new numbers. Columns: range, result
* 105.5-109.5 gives 6.978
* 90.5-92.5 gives 6.867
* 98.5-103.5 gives 6.782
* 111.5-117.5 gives 6.903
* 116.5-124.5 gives 7.659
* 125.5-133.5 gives 8.025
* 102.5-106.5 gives 6.622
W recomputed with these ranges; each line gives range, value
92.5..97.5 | 6.74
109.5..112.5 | 6.75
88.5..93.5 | 6.82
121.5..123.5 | 7.51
